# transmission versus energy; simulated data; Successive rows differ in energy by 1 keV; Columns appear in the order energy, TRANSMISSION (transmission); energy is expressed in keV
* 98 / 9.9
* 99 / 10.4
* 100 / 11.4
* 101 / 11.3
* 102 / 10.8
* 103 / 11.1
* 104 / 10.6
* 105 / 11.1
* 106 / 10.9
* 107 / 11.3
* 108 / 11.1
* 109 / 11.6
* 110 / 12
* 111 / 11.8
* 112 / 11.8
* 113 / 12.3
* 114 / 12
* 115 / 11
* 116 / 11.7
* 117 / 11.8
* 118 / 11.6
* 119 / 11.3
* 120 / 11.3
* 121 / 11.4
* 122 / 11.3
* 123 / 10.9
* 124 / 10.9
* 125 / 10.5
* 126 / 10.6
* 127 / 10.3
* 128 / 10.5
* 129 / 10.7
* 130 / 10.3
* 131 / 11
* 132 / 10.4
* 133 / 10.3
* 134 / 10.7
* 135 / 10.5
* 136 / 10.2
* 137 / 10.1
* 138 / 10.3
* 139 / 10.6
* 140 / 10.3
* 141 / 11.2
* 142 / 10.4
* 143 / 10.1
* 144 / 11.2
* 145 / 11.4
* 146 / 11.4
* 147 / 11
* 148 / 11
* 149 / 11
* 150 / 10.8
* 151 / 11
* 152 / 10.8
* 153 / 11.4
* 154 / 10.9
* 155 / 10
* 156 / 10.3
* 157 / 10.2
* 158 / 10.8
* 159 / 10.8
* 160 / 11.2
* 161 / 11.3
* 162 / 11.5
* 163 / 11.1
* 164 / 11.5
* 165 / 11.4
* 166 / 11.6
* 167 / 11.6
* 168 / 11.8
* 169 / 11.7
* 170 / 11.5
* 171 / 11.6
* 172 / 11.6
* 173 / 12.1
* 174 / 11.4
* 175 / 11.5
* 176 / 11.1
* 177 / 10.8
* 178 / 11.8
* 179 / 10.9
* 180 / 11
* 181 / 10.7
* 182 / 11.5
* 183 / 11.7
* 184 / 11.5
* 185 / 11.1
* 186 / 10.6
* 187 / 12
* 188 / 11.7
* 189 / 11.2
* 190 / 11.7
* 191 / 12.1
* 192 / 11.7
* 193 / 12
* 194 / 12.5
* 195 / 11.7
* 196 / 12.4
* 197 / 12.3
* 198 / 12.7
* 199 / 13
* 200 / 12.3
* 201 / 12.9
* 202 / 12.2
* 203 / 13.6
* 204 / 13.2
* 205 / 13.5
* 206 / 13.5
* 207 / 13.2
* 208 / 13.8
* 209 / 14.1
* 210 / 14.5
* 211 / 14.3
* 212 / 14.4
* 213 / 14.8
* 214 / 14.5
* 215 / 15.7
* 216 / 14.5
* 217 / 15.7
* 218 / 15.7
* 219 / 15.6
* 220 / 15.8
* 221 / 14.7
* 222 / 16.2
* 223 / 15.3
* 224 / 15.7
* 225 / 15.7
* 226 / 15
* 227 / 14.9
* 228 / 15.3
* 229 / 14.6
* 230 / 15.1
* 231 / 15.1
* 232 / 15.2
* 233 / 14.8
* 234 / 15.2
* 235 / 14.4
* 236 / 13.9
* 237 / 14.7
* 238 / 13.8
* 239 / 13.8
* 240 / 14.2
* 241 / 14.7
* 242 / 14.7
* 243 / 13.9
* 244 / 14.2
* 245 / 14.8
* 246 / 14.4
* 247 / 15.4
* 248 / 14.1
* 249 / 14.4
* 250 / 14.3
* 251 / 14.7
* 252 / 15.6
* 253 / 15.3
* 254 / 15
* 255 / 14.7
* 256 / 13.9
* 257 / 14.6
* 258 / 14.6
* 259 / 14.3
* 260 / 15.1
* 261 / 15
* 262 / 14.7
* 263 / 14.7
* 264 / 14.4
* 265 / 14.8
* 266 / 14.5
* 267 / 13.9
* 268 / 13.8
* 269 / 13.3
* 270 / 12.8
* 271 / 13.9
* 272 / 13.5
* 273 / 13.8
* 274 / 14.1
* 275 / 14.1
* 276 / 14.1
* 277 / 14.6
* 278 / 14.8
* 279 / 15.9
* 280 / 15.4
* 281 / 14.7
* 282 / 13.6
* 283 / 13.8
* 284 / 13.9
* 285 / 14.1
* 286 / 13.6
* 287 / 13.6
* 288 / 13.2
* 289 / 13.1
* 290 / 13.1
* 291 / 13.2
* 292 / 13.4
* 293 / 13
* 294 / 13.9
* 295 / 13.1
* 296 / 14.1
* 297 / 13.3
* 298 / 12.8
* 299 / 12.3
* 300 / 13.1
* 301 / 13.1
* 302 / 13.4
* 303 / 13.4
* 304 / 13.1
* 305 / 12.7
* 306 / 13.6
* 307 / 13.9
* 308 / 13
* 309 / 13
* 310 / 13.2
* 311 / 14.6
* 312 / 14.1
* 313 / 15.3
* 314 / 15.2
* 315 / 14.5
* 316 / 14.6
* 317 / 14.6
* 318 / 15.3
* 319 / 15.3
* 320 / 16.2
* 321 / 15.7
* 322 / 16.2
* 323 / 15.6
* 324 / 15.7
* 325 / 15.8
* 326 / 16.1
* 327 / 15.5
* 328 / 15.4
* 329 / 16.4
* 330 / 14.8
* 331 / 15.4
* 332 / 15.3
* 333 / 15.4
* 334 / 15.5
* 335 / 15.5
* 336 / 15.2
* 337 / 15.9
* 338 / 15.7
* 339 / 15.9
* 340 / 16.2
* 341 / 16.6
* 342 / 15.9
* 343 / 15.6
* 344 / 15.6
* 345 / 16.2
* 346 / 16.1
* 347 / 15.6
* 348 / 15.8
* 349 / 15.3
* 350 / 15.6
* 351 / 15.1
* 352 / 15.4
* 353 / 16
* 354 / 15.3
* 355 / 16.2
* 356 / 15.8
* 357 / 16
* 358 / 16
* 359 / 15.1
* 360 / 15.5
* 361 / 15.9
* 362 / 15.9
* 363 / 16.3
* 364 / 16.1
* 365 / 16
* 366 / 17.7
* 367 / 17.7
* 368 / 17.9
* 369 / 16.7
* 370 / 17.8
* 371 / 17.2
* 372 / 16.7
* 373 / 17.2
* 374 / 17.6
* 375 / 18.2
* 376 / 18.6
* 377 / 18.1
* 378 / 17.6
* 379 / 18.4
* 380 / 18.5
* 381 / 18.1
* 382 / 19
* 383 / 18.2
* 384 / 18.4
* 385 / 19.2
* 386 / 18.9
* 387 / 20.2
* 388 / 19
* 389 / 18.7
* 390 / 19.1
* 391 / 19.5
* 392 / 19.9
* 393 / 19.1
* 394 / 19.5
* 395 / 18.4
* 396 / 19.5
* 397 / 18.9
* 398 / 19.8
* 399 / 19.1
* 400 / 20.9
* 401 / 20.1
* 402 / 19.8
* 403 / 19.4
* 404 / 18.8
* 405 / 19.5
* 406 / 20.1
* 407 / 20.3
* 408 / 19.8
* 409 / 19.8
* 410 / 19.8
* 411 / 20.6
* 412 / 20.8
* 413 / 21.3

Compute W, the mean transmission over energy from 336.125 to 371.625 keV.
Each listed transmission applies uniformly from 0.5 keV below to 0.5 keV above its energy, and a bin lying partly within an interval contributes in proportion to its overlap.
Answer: 16.1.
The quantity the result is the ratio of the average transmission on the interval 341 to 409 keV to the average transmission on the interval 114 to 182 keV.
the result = 1.61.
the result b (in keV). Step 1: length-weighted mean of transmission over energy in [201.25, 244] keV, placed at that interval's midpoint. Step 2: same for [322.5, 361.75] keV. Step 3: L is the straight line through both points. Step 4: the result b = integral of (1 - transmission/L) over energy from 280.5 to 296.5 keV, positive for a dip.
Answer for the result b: 1.7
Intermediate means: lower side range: 14.6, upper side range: 15.7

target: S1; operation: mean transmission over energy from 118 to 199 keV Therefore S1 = 11.2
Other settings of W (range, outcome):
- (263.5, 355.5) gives 14.6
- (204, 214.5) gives 14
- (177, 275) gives 13.8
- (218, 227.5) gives 15.4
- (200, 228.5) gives 14.5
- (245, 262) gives 14.7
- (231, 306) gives 14.1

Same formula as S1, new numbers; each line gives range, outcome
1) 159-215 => 12.2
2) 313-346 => 15.6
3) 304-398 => 16.4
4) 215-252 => 14.9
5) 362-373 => 17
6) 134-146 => 10.6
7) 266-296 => 13.9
